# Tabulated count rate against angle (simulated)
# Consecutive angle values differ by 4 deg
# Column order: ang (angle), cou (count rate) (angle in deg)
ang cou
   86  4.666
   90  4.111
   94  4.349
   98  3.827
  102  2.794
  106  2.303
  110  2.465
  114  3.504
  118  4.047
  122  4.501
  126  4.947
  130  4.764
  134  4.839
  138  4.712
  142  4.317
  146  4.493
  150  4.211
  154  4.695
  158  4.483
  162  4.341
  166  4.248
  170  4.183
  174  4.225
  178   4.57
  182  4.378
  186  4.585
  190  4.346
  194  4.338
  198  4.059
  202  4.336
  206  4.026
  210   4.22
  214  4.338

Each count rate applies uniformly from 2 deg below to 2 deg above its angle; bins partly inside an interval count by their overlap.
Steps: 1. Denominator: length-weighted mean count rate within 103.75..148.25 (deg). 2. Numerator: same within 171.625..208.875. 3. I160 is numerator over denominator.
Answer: 1.06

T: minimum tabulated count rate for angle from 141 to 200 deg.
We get 4.059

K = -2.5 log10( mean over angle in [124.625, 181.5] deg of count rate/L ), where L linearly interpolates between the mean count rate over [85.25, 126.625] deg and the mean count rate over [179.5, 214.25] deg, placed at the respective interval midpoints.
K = -0.13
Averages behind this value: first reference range 3.71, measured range 4.49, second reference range 4.29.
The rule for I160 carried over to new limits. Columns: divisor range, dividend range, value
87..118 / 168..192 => 1.28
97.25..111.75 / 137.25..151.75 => 1.59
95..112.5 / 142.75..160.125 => 1.51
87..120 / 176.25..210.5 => 1.25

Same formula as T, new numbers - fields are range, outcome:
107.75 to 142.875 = 2.465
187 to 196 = 4.338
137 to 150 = 4.211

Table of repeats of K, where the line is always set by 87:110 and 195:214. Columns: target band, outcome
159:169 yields -0.11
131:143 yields -0.25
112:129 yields -0.19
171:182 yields -0.10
